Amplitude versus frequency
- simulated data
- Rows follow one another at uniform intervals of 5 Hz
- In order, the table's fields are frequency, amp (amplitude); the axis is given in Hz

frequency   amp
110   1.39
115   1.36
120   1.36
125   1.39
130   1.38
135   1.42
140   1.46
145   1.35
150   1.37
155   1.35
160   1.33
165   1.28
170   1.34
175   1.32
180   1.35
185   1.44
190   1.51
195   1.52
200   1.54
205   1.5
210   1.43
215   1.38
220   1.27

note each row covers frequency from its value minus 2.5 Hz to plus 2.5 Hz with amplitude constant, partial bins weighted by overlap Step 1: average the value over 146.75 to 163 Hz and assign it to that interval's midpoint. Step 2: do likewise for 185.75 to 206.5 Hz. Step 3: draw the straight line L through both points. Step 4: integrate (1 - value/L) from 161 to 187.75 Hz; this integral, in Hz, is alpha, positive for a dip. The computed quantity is 1.5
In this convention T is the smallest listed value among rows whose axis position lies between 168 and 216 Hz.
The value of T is 1.32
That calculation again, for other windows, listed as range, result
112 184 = 1.28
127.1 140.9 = 1.38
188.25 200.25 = 1.51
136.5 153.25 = 1.35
